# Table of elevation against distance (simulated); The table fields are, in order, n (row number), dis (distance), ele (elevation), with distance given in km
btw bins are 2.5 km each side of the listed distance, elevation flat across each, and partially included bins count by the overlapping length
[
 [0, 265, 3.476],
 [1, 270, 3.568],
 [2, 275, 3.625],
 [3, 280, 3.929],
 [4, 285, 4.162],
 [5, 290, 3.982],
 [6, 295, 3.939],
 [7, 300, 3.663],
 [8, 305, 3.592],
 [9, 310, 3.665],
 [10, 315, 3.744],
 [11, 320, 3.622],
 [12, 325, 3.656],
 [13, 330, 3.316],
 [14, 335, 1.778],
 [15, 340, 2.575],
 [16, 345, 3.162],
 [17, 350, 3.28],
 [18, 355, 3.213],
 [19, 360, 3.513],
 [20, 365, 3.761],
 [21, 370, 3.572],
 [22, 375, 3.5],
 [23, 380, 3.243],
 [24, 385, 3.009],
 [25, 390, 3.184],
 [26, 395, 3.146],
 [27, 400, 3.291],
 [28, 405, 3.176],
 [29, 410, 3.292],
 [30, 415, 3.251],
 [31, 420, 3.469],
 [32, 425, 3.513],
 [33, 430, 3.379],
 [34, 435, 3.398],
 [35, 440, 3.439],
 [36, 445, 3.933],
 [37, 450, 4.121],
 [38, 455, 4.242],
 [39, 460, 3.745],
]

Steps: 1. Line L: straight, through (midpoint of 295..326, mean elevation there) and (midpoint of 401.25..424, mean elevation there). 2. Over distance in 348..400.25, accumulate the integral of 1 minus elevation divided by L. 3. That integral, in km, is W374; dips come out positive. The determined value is 1.67 km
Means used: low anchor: 3.68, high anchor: 3.31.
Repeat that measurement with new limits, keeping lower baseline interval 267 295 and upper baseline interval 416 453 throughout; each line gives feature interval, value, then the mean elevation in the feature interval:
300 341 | 5.4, 3.29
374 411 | 4.6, 3.22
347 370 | 1.7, 3.45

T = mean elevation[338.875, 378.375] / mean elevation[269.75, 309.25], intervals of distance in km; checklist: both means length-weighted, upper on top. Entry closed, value 0.88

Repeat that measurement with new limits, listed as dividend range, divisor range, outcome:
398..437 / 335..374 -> 1.04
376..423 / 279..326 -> 0.85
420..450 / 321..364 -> 1.15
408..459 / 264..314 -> 0.96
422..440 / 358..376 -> 0.95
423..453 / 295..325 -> 0.99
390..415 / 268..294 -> 0.83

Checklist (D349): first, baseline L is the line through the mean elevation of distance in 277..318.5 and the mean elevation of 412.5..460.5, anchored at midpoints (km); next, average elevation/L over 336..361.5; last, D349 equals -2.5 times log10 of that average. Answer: 0.226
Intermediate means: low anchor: 3.83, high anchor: 3.64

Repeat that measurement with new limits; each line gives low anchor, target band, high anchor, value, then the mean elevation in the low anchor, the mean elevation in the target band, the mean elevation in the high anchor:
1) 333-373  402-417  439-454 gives 0.11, 3.13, 3.24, 3.91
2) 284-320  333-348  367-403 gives 0.36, 3.79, 2.56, 3.28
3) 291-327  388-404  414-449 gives 0.12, 3.71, 3.2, 3.52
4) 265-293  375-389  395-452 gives 0.12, 3.82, 3.2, 3.46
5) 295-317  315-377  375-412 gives 0.07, 3.7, 3.26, 3.21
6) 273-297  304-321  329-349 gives -0.11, 3.93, 3.66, 2.71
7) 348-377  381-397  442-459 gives 0.17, 3.48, 3.12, 4.05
